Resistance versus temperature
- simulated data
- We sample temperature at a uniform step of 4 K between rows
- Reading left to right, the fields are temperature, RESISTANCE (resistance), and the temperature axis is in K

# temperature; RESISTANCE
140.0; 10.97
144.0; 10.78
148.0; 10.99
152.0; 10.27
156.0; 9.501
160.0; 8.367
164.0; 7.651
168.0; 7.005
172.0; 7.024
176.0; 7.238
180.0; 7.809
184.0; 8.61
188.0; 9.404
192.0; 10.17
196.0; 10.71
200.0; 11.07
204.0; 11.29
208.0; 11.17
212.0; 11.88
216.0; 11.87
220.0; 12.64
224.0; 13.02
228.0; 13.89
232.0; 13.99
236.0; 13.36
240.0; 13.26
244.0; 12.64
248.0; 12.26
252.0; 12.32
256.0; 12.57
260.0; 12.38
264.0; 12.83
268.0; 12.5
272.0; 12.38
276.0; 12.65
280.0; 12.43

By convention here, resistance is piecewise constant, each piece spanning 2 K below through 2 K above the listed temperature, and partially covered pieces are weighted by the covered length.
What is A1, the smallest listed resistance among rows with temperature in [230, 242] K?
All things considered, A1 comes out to 13.26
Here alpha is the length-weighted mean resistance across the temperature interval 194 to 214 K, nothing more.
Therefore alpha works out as 11.2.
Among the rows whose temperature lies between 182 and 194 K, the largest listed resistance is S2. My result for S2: 10.17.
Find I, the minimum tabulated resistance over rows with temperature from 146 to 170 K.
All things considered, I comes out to 7.005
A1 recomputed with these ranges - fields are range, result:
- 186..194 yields 9.404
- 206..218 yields 11.17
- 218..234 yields 12.64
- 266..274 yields 12.38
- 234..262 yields 12.26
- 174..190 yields 7.238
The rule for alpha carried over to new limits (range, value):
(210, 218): 11.9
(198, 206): 11.2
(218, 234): 13.4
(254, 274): 12.5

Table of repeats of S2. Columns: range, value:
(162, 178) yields 7.651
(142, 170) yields 10.99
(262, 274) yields 12.83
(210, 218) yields 11.88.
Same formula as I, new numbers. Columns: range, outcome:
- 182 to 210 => 8.61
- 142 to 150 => 10.78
